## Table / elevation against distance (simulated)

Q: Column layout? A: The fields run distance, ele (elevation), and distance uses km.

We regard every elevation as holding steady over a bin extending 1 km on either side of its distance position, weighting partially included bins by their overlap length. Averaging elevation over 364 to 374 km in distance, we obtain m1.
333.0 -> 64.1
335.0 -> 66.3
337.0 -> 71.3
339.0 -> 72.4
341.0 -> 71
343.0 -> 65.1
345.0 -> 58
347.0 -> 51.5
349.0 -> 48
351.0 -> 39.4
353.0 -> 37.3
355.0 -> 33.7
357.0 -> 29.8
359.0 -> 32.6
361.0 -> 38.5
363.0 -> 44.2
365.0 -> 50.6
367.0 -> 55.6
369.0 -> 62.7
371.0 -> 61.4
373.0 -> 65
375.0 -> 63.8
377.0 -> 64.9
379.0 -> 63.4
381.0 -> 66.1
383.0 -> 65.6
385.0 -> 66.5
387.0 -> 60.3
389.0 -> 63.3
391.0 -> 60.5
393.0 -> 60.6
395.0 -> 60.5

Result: 59.1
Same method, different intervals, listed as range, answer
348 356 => 39.6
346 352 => 46.3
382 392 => 63.2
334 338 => 68.8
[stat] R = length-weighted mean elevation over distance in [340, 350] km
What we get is 58.7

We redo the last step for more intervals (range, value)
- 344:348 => 54.8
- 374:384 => 64.8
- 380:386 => 66.1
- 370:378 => 63.8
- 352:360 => 33.4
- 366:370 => 59.2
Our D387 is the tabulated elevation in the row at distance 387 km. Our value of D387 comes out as 60.3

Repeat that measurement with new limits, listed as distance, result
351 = 39.4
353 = 37.3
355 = 33.7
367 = 55.6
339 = 72.4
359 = 32.6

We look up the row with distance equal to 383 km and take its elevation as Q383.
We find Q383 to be 65.6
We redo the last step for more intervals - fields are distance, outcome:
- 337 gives 71.3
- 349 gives 48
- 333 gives 64.1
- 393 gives 60.6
